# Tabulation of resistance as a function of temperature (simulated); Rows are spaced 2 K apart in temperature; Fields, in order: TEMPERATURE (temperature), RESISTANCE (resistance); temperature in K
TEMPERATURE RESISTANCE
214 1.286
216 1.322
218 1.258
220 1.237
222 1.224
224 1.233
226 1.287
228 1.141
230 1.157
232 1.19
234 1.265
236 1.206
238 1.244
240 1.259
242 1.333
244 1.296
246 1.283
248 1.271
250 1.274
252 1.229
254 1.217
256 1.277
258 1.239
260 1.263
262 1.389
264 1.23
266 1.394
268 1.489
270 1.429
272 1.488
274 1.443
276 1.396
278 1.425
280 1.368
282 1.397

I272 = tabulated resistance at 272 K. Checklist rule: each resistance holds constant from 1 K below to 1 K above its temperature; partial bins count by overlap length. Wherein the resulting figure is 1.488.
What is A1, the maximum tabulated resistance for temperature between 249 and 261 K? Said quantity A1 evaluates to 1.277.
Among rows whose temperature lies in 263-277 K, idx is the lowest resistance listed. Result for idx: 1.23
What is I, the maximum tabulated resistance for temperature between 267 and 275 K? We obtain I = 1.489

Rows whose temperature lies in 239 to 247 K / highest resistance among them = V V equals 1.333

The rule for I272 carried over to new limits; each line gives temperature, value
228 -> 1.141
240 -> 1.259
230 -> 1.157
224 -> 1.233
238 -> 1.244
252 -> 1.229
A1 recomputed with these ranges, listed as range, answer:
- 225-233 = 1.287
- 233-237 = 1.265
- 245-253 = 1.283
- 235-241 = 1.259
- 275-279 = 1.425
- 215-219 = 1.322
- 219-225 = 1.237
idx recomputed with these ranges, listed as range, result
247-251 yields 1.271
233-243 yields 1.206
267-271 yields 1.429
